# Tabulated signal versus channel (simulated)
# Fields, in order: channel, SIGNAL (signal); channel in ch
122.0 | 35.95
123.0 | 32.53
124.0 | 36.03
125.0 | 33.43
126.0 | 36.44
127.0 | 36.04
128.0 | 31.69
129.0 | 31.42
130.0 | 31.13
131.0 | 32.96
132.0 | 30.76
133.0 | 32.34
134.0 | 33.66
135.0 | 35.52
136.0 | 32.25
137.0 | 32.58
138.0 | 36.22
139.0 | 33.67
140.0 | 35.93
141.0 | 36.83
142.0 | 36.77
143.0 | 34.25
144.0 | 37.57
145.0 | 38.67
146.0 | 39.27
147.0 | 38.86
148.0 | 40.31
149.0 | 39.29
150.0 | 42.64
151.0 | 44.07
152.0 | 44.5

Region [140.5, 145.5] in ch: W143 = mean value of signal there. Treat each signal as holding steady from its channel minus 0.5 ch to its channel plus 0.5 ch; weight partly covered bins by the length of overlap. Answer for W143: 36.8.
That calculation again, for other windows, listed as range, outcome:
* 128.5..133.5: 31.7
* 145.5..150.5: 40.1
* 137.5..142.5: 35.9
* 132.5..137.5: 33.3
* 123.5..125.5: 34.7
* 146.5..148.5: 39.6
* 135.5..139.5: 33.7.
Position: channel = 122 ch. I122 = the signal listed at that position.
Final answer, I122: 35.95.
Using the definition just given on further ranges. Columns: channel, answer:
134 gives 33.66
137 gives 32.58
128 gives 31.69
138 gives 36.22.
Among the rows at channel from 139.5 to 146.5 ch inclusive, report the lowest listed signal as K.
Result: 34.25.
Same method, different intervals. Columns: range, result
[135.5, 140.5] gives 32.25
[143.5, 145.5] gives 37.57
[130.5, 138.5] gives 30.76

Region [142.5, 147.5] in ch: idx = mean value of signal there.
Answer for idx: 37.7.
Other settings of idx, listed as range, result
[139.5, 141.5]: 36.4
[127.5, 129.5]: 31.6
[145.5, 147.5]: 39.1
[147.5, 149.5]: 39.8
